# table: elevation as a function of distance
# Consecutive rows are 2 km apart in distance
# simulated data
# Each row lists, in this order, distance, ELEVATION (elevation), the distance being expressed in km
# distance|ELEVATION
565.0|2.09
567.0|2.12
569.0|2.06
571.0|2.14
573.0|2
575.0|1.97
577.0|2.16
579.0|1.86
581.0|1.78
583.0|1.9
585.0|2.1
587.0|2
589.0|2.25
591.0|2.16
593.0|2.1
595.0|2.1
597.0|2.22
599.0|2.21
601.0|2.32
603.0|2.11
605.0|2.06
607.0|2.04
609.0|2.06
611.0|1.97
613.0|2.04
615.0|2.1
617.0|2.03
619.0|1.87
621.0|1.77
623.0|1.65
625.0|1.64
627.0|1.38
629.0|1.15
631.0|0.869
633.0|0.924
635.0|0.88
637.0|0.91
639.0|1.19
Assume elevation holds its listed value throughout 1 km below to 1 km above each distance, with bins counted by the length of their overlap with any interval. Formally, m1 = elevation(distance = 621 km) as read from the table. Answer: 1.77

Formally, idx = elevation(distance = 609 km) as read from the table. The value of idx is 2.06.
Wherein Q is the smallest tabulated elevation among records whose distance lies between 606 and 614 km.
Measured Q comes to 1.97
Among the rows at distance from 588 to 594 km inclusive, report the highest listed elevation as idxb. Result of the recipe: 2.25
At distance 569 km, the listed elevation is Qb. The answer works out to 2.06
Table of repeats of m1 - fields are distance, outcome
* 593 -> 2.1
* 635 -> 0.88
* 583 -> 1.9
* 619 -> 1.87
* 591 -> 2.16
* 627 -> 1.38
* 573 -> 2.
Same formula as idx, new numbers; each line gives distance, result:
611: 1.97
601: 2.32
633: 0.924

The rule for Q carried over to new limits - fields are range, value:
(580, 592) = 1.78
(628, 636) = 0.869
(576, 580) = 1.86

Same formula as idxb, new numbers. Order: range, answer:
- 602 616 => 2.11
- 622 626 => 1.65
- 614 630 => 2.1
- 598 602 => 2.32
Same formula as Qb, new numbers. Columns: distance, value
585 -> 2.1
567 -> 2.12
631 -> 0.869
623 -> 1.65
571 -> 2.14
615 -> 2.1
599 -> 2.21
